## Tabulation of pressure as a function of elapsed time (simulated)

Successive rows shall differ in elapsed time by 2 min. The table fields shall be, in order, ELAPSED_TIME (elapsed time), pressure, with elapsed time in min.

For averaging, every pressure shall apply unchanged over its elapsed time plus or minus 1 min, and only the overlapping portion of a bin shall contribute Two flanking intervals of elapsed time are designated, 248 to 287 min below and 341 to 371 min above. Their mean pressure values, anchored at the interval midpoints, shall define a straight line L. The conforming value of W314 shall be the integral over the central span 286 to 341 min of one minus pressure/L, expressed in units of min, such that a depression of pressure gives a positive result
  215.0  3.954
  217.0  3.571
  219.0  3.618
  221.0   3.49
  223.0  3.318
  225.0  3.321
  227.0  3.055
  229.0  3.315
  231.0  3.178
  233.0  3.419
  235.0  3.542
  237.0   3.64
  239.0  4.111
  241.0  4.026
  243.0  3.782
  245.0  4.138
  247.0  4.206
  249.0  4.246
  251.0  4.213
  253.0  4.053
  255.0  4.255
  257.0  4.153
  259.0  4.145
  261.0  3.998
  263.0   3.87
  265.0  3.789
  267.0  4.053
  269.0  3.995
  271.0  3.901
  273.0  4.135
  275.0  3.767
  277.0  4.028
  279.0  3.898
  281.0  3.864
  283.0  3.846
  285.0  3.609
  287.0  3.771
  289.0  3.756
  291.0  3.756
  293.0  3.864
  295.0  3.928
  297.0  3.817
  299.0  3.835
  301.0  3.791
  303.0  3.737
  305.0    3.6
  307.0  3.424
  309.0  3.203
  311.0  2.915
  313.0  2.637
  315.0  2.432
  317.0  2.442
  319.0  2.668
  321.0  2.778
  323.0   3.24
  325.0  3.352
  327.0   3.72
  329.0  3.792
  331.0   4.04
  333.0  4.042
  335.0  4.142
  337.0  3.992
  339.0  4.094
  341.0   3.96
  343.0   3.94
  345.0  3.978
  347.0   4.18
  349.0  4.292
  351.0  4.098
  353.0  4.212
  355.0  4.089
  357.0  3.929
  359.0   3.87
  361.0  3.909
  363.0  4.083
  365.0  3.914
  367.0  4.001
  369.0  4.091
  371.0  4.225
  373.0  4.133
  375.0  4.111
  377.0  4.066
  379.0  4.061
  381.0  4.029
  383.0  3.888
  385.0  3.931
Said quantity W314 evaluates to 6.8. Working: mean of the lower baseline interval 3.98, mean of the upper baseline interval 4.05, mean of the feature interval 3.52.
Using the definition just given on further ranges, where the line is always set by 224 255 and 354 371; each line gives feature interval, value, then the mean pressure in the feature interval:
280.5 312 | 1.7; 3.67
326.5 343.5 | -0.1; 3.98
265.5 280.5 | -0.5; 3.96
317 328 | 2.3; 3.09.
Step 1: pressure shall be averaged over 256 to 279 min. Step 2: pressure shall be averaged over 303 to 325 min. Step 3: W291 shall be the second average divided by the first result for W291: 0.8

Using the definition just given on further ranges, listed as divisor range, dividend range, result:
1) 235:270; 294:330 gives 0.82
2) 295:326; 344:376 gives 1.27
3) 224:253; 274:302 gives 1.02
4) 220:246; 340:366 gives 1.13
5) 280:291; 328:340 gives 1.07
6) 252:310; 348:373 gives 1.05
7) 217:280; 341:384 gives 1.06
